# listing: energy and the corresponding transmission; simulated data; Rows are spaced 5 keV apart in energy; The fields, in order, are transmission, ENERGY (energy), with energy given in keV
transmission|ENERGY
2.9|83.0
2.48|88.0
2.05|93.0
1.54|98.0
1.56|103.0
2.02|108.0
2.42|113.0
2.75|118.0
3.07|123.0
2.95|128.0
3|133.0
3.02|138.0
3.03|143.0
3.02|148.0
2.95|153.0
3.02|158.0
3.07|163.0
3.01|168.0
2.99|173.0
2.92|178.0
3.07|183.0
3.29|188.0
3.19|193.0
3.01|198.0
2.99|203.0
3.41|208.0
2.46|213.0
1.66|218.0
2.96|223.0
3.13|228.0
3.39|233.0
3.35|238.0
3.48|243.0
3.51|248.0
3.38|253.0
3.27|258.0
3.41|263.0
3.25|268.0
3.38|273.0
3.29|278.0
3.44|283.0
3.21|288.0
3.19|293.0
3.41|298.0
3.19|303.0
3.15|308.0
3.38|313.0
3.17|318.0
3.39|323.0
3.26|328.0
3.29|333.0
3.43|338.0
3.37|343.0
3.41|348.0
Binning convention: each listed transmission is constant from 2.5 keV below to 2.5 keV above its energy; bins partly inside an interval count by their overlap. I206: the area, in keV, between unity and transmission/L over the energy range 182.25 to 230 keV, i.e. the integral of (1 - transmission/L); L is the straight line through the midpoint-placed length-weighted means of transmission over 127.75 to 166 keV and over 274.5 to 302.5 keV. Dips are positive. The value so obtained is 3.4 keV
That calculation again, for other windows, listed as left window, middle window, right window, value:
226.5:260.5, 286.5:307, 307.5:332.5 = 0.4 keV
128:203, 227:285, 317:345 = -3.0 keV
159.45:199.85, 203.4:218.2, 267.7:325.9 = 2.0 keV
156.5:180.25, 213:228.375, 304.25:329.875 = 3.0 keV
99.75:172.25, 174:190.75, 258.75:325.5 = -0.9 keV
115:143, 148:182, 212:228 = -2.9 keV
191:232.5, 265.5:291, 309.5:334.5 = -1.5 keV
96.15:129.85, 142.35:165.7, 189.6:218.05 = -3.9 keV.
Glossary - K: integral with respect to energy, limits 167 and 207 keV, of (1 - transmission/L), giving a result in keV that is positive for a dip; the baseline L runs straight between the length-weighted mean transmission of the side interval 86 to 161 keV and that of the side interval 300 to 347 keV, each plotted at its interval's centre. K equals -3.6 keV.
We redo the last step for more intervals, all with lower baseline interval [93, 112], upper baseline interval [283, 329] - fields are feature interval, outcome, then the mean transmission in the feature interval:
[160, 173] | -4.4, 3.03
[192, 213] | -4.5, 3.06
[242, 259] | -3.2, 3.42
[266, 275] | -0.9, 3.31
